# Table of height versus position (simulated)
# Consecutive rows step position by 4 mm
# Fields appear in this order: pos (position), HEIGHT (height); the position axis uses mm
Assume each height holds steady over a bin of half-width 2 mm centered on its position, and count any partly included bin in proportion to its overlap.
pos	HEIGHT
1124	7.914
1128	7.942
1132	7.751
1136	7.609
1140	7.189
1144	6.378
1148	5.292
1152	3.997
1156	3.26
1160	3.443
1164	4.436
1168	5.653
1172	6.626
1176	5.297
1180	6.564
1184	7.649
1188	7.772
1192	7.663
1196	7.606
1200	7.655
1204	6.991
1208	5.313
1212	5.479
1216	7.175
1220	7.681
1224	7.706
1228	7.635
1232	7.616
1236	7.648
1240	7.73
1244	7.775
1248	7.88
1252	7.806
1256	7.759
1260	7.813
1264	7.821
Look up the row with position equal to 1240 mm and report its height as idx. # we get 7.73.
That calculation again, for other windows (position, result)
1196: 7.606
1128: 7.942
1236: 7.648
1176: 5.297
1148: 5.292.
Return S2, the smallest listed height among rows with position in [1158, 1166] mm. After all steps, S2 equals 3.443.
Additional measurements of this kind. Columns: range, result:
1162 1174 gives 4.436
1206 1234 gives 5.313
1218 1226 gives 7.681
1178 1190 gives 6.564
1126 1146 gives 6.378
